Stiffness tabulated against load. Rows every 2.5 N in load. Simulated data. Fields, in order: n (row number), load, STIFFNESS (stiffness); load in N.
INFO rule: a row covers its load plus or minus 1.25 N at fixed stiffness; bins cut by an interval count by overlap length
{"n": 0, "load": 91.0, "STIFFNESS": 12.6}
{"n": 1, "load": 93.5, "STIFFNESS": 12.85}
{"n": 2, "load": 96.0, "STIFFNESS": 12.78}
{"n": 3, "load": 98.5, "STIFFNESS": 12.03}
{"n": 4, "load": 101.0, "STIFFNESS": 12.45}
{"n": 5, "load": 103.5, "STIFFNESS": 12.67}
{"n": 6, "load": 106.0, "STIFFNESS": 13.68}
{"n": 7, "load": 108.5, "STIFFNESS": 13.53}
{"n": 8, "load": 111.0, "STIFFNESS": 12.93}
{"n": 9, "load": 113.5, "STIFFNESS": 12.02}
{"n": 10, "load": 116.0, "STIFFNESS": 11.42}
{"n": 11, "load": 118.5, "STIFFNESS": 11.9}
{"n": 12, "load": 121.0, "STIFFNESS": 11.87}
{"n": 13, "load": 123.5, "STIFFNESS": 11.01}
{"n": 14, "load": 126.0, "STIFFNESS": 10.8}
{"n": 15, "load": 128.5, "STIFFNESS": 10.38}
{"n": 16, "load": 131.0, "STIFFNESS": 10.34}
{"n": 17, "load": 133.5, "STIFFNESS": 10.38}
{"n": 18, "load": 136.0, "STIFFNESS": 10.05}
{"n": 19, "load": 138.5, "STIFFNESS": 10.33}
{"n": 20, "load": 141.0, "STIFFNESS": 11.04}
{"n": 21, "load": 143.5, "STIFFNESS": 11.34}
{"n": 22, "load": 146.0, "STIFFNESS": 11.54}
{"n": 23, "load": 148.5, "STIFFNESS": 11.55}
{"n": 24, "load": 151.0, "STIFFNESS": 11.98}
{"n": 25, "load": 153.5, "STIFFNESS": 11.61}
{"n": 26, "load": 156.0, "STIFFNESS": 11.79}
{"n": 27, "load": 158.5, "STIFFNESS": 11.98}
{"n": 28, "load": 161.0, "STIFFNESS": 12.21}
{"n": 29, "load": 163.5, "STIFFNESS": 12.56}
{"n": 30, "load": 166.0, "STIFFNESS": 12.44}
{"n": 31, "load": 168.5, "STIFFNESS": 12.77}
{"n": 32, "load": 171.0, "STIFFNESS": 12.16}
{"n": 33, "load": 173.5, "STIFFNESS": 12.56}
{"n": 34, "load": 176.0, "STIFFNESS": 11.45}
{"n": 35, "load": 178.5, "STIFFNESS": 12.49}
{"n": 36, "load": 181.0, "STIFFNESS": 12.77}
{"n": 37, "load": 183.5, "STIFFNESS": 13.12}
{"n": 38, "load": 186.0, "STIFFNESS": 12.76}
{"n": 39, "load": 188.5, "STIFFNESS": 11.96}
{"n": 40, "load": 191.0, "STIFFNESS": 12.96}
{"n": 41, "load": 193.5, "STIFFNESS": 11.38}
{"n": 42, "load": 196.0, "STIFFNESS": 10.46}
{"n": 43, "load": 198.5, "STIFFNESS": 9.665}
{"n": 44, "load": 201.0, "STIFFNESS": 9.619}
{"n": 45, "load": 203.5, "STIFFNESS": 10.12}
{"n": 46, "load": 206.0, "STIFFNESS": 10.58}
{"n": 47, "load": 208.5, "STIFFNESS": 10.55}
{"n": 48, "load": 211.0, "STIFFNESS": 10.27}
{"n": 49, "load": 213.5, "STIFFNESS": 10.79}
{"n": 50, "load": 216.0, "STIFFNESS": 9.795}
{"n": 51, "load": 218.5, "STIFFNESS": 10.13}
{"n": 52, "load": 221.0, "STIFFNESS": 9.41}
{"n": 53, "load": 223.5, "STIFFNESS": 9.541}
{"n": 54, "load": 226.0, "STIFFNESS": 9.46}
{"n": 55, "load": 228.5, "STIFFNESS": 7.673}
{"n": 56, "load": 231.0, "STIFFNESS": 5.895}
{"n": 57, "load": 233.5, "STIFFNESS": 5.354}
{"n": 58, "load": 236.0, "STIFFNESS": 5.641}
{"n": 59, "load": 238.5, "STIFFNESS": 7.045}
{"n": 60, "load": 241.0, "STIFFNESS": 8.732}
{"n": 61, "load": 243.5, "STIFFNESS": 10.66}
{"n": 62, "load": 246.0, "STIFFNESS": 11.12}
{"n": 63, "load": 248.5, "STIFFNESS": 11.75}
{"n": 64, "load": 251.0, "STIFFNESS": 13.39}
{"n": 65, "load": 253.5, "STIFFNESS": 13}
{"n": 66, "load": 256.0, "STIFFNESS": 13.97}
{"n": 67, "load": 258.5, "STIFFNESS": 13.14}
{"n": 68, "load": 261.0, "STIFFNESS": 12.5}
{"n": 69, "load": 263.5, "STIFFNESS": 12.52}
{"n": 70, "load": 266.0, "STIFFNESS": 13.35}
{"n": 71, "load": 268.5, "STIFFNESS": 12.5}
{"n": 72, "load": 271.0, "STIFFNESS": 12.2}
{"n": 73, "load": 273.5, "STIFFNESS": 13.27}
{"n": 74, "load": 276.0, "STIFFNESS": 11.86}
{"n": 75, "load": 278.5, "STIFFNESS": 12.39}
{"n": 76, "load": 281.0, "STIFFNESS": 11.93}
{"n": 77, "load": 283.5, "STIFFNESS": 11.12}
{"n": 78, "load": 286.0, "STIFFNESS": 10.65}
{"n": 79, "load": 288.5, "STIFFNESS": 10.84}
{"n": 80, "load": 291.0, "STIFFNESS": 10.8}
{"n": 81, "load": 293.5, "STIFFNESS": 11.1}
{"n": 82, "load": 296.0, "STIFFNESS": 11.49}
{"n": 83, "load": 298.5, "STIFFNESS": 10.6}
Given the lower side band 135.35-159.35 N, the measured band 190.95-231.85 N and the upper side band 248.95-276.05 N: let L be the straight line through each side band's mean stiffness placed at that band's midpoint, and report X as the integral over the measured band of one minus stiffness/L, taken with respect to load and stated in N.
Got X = 7.8 N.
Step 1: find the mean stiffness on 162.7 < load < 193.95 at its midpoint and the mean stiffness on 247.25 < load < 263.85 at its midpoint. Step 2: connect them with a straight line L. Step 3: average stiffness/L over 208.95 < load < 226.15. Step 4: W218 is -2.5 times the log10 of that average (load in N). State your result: 0.26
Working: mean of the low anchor 12.4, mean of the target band 9.97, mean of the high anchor 12.9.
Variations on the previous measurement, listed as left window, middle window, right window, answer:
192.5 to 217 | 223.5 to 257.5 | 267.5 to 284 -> 0.19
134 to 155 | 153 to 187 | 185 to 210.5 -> -0.12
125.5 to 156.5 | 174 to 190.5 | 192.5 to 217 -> -0.18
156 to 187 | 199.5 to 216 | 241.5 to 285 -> 0.20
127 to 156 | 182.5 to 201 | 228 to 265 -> -0.09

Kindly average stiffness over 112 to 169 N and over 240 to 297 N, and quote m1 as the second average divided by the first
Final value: 1.0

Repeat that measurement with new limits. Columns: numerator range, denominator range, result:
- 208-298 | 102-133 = 0.90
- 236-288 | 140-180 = 0.98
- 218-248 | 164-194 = 0.68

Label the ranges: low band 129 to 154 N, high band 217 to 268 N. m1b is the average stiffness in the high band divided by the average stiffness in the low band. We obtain 0.9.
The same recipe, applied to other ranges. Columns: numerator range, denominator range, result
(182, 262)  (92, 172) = 0.88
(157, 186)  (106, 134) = 1.07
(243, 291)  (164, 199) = 1.01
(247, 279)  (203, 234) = 1.38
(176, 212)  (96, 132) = 0.95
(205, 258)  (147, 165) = 0.82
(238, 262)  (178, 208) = 1.02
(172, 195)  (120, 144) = 1.15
